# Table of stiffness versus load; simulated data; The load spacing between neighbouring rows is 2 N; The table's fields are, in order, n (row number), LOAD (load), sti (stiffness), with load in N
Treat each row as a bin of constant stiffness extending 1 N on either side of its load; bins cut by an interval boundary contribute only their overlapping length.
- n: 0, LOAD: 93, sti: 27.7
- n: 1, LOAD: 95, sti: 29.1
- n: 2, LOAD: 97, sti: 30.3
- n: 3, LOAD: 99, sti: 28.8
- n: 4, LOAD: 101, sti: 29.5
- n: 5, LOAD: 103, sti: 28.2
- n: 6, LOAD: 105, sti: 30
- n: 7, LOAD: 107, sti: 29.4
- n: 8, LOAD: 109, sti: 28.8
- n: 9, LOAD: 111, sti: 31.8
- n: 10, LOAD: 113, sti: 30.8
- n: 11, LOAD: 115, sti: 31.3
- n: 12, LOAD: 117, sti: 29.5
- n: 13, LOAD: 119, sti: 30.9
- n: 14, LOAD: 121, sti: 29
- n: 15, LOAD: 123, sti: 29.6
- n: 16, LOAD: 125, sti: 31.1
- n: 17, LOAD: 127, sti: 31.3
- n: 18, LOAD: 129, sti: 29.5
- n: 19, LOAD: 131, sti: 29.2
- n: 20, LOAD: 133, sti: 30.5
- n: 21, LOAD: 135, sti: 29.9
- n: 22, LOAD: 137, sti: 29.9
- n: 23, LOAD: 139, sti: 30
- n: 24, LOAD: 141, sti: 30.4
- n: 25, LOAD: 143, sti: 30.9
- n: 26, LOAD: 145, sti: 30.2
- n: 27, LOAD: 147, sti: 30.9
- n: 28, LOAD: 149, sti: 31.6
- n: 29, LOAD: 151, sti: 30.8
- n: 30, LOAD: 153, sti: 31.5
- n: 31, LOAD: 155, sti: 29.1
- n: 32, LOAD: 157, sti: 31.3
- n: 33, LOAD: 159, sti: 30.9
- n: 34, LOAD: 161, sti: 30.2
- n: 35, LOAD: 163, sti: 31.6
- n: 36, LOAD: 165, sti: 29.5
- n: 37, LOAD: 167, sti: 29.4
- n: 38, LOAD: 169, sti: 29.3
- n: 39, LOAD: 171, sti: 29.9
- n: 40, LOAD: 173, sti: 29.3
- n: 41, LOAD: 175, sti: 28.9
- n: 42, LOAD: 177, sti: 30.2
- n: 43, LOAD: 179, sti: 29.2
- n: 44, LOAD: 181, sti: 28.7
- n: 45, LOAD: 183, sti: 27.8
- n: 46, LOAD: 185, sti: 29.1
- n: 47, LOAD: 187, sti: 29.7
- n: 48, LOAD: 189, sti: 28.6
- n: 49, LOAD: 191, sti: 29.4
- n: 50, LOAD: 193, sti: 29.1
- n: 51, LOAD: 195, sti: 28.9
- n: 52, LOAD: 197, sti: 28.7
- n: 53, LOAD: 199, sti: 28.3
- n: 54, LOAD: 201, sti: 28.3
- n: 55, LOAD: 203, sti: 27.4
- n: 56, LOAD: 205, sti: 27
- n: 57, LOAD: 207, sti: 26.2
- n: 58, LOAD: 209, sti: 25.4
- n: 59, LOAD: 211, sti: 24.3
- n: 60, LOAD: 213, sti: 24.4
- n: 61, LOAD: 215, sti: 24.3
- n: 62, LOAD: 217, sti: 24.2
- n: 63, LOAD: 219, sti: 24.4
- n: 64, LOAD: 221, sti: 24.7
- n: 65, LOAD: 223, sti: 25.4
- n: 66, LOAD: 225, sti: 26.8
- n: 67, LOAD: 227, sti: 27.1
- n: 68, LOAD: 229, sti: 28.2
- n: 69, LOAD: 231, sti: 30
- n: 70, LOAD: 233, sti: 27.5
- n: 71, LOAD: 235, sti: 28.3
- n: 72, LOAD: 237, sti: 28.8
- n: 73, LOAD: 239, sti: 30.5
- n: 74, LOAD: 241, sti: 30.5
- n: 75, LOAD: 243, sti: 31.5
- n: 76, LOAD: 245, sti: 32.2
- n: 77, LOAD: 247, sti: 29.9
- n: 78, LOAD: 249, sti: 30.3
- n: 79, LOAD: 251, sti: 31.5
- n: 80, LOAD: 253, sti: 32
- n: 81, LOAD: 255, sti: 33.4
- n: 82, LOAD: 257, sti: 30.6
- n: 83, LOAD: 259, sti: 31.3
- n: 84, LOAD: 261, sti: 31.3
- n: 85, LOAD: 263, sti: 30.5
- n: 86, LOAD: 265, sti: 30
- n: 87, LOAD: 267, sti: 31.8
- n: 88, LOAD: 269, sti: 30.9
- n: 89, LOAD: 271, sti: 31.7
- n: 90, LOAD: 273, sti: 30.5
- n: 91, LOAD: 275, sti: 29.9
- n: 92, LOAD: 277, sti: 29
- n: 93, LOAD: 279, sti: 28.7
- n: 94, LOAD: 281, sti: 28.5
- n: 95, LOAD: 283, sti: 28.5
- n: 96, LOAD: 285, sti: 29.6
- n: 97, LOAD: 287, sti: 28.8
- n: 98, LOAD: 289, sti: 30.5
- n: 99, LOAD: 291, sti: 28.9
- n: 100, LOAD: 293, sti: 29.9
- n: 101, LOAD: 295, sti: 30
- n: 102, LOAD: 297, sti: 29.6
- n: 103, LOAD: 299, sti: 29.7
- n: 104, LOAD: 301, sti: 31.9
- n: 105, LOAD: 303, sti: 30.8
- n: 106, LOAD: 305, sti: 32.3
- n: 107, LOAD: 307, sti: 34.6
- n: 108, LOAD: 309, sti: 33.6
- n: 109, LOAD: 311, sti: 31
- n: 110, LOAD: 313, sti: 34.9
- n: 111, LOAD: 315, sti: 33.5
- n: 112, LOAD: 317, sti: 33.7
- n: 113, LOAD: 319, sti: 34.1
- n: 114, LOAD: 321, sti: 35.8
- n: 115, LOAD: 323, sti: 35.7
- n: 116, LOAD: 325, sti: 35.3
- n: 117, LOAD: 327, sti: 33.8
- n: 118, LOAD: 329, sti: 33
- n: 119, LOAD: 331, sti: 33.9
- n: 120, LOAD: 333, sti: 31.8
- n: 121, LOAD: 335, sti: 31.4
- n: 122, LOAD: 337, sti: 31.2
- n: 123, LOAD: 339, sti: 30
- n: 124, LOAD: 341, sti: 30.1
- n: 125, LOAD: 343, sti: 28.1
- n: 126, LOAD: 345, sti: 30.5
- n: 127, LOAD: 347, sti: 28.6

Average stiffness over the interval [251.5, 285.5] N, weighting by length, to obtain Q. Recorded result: 30.5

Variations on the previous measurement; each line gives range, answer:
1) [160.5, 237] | 27.9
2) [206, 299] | 29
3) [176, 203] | 28.9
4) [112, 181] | 30.2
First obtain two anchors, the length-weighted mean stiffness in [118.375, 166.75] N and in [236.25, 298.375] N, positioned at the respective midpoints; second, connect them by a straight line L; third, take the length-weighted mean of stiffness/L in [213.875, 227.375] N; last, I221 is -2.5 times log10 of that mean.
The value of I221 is 0.20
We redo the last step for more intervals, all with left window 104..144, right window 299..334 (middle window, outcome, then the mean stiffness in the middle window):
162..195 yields 0.06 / 29.3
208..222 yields 0.28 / 24.5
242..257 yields 0.03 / 31.5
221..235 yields 0.17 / 27.4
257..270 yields 0.05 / 30.9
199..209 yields 0.16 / 27.1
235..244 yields 0.07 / 30.1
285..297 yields 0.12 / 29.6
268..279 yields 0.08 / 30.2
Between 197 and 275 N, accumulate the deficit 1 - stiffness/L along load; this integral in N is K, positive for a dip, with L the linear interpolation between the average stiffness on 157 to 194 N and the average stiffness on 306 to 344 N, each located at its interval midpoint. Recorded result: 5.5 N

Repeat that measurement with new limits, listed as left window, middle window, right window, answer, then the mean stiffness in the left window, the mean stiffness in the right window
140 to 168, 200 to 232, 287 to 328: 5.3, 30.6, 32.4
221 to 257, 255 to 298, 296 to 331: 1.7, 29.5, 33.2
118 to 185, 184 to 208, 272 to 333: 1.7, 30.1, 31.7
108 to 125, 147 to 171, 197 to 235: -1.5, 30.3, 26.4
